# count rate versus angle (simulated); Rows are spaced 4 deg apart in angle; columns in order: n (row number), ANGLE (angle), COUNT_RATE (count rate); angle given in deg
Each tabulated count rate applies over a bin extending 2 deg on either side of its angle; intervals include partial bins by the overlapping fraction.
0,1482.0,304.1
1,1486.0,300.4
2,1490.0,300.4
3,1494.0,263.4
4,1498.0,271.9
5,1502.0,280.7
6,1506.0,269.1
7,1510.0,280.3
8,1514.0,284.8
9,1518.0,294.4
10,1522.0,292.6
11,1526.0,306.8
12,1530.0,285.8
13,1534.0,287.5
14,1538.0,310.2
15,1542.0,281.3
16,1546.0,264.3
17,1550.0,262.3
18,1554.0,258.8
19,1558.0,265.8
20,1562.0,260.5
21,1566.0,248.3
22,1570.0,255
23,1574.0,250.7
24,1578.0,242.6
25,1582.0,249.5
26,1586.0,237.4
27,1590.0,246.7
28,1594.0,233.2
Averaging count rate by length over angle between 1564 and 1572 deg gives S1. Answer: 252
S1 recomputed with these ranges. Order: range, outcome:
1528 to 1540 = 294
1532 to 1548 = 286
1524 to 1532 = 296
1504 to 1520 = 282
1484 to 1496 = 288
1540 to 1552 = 269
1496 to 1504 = 276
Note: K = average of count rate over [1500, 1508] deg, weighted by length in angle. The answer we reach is 275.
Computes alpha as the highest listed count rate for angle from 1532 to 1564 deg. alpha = 310.2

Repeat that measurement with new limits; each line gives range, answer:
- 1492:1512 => 280.7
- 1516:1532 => 306.8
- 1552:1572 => 265.8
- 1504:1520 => 294.4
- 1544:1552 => 264.3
